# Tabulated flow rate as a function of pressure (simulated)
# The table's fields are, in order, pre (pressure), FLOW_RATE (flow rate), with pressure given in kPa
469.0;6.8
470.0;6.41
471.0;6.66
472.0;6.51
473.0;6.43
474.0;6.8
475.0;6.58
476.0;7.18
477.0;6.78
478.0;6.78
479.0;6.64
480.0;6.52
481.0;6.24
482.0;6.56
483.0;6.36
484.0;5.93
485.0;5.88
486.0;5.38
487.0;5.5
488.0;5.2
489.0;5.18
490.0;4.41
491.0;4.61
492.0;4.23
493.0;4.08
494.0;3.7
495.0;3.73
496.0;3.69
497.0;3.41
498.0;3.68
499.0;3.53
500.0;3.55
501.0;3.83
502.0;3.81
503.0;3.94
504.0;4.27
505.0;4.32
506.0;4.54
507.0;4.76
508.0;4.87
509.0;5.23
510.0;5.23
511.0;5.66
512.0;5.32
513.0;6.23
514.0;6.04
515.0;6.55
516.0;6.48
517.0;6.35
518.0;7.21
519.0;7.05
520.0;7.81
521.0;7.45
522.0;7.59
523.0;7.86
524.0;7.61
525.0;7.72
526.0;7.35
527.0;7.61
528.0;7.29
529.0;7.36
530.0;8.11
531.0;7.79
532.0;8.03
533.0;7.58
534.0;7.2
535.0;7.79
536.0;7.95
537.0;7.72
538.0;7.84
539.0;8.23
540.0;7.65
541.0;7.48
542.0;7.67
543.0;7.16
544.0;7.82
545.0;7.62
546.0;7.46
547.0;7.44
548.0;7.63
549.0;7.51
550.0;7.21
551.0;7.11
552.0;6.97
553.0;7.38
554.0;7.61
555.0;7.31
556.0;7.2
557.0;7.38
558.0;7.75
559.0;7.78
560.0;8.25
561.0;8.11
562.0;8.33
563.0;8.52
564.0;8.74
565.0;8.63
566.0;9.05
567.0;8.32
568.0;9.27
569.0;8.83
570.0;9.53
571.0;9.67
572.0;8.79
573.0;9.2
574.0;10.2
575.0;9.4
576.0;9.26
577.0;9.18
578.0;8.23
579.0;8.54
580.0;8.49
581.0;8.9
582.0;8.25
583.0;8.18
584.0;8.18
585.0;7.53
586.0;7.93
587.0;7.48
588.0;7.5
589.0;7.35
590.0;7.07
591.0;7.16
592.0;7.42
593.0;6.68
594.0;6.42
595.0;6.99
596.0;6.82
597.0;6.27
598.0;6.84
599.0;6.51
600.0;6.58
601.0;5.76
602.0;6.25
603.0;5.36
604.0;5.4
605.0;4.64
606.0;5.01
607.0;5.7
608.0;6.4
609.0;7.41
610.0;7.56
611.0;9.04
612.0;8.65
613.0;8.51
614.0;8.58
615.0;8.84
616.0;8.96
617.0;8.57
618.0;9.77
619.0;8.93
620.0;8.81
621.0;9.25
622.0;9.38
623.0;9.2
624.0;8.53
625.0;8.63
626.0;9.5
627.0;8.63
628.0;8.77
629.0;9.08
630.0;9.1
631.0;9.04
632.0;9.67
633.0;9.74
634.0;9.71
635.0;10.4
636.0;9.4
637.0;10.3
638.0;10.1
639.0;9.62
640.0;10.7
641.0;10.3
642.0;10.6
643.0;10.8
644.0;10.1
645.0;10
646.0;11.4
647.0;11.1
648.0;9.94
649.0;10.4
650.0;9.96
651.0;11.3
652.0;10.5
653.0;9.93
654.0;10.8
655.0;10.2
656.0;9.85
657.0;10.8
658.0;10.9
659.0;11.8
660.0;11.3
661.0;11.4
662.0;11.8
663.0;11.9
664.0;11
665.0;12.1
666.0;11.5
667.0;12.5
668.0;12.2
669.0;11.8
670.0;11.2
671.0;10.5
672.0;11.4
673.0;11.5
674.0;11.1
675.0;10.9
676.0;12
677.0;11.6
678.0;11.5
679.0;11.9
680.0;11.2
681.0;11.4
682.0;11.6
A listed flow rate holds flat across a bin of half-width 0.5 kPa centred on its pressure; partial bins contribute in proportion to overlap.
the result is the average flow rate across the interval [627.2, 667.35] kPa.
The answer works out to 10.5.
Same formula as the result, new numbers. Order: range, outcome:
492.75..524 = 5.27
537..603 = 7.82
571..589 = 8.54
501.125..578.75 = 7.39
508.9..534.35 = 7.02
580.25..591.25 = 7.81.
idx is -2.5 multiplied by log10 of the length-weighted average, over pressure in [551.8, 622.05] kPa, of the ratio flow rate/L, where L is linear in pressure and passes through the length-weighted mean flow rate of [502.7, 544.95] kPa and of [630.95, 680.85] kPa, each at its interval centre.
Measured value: 0.11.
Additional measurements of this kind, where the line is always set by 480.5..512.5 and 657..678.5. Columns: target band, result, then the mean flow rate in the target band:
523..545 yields -0.23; 7.67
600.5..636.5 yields 0.17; 8.23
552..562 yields -0.08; 7.64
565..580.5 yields -0.17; 9.05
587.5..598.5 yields 0.22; 6.96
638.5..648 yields 0.01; 10.5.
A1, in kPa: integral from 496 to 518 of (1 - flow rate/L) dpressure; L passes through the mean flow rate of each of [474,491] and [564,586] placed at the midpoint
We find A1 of 6.3 kPa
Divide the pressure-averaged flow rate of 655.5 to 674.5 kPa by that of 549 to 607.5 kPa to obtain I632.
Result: 1.49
